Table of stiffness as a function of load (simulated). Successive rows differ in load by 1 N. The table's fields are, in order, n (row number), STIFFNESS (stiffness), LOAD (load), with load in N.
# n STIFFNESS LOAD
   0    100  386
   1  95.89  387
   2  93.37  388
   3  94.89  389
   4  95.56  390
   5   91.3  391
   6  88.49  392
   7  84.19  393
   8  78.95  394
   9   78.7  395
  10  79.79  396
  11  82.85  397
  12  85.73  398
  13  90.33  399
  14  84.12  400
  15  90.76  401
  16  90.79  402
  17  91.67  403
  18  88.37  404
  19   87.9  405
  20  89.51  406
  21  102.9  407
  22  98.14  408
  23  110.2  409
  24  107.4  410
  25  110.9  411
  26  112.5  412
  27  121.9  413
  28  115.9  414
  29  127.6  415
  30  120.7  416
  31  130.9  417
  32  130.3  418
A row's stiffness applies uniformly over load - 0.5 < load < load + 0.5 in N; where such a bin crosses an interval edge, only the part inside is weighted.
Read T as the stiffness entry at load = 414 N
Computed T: 115.9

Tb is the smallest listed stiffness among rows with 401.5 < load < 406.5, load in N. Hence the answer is 87.9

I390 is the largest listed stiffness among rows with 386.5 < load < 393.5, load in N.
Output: 95.89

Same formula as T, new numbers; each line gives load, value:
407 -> 102.9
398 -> 85.73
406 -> 89.51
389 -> 94.89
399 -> 90.33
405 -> 87.9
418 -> 130.3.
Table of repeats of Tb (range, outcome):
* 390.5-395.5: 78.7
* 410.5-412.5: 110.9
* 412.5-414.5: 115.9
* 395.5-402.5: 79.79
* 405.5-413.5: 89.51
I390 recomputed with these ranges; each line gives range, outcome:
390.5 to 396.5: 91.3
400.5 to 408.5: 102.9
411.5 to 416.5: 127.6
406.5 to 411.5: 110.9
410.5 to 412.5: 112.5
